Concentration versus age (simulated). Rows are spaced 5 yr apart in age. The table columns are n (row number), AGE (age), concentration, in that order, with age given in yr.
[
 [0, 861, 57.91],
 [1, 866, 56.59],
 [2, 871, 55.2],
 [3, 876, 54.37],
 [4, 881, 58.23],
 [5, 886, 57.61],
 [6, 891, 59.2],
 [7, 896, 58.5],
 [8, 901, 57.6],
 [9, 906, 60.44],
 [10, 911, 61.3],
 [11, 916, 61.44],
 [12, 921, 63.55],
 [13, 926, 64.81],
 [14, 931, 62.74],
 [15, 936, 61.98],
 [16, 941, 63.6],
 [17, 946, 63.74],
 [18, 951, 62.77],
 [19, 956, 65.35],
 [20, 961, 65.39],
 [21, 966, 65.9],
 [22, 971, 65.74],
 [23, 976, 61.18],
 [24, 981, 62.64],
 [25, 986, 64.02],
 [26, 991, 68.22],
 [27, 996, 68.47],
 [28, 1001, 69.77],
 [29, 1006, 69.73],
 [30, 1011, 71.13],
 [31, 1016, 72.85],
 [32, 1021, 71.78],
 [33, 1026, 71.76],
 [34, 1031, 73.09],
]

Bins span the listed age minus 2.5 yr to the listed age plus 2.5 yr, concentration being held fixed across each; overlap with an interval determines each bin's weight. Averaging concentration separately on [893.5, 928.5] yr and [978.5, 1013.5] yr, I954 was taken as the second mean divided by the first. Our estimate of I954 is 1.11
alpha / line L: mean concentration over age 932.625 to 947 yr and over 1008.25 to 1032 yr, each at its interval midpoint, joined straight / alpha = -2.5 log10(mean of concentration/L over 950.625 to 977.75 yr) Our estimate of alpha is 0.02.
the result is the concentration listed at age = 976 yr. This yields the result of 61.18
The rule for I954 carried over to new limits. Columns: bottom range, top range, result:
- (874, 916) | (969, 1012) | 1.14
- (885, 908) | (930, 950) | 1.07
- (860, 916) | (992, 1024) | 1.21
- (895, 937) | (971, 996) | 1.05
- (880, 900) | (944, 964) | 1.10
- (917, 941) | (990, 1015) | 1.10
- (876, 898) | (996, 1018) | 1.22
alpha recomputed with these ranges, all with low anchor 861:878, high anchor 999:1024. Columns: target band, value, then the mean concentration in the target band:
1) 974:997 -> 0.06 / 64.8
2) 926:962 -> 0.00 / 63.7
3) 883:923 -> -0.01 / 59.9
